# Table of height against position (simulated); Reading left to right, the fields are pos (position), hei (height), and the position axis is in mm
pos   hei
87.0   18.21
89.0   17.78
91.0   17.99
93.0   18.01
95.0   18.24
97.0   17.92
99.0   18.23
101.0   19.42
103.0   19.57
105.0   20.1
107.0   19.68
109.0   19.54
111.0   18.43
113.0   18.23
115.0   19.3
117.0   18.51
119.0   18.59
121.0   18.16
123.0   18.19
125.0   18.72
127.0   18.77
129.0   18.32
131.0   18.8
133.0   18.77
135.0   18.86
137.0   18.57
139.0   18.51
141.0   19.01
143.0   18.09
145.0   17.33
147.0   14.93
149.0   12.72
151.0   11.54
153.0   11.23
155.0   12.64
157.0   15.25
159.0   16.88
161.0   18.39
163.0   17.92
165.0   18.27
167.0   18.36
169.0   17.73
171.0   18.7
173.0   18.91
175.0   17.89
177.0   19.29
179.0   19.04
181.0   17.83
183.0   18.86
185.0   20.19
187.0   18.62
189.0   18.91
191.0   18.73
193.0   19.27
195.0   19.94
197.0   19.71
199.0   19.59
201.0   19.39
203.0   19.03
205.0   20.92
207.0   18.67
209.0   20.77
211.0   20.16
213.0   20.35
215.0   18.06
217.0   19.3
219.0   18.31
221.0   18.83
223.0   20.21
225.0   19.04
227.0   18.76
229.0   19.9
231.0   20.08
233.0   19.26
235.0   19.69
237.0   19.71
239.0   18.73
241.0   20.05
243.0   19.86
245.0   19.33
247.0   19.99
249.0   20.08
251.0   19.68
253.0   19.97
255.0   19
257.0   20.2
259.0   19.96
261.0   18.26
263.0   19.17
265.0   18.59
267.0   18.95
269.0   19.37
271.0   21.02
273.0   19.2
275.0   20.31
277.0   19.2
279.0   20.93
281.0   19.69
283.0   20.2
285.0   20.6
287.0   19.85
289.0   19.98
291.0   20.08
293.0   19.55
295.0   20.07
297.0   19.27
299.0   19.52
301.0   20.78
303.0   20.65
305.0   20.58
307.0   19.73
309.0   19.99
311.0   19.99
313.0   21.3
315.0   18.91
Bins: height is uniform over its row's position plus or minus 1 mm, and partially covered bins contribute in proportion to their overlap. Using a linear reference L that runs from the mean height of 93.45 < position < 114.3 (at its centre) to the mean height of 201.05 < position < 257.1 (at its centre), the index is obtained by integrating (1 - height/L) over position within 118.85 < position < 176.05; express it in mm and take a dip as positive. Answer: 5.7 mm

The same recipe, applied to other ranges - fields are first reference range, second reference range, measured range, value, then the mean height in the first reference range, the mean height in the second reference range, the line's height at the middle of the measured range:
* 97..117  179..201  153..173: 2.3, 19.1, 19.2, 19.1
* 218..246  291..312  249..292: 0.0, 19.4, 20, 19.7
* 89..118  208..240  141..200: 5.1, 18.8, 19.4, 19.1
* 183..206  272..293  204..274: 0.7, 19.5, 20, 19.7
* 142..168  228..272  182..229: -4.4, 15.7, 19.6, 17.7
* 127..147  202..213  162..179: 0.6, 18.3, 20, 19.1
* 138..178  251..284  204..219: -1.3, 16.7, 19.6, 18.1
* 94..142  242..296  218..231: 0.1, 18.8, 19.7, 19.5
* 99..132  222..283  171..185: 0.3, 18.9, 19.6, 19.2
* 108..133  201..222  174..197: 0.3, 18.6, 19.4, 19.2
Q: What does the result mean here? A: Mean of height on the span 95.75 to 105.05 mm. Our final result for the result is 18.9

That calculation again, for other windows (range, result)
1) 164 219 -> 19.1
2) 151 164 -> 15.1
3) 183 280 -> 19.5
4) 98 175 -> 17.7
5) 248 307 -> 19.8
